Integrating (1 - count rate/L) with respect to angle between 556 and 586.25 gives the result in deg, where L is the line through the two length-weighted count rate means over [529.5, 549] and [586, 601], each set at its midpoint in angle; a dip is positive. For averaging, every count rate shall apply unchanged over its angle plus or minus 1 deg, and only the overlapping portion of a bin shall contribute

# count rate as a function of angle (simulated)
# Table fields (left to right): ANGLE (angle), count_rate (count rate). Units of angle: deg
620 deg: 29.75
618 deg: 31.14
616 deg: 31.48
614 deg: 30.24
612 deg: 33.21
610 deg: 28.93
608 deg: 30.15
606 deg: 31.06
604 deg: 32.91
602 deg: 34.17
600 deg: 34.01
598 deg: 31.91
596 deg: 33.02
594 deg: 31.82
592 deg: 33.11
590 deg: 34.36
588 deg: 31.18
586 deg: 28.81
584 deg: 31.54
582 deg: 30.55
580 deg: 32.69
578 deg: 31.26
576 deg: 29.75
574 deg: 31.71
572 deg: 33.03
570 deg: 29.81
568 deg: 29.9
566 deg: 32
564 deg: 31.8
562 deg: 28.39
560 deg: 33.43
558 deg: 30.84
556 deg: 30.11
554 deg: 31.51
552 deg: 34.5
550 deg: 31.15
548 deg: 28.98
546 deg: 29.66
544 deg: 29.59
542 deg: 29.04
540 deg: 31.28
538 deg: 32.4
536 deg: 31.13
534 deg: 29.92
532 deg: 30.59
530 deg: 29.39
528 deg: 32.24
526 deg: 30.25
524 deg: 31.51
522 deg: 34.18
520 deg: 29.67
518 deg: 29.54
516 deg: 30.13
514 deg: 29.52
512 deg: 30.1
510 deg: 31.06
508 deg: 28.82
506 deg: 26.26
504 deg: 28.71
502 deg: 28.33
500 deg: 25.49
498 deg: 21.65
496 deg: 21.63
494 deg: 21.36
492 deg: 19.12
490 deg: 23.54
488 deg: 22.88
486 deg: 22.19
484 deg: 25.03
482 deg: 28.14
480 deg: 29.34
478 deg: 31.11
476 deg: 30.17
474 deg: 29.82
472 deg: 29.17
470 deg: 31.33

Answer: 0.48 deg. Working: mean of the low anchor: 30.2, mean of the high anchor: 32.5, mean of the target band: 31.1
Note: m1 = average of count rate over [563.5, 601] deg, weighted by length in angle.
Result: 31.7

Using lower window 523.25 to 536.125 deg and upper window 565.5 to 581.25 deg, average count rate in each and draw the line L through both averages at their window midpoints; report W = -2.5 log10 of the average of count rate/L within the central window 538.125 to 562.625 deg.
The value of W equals 0.00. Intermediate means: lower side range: 30.7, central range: 30.8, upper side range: 31.2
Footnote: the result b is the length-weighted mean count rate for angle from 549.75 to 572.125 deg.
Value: 31.3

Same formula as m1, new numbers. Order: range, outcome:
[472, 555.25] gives 28.6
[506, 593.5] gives 30.9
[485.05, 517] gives 25.7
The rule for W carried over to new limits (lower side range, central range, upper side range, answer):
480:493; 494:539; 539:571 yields -0.08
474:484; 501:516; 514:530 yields 0.05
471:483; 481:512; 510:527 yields 0.20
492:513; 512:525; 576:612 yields -0.14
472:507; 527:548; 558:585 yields -0.06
